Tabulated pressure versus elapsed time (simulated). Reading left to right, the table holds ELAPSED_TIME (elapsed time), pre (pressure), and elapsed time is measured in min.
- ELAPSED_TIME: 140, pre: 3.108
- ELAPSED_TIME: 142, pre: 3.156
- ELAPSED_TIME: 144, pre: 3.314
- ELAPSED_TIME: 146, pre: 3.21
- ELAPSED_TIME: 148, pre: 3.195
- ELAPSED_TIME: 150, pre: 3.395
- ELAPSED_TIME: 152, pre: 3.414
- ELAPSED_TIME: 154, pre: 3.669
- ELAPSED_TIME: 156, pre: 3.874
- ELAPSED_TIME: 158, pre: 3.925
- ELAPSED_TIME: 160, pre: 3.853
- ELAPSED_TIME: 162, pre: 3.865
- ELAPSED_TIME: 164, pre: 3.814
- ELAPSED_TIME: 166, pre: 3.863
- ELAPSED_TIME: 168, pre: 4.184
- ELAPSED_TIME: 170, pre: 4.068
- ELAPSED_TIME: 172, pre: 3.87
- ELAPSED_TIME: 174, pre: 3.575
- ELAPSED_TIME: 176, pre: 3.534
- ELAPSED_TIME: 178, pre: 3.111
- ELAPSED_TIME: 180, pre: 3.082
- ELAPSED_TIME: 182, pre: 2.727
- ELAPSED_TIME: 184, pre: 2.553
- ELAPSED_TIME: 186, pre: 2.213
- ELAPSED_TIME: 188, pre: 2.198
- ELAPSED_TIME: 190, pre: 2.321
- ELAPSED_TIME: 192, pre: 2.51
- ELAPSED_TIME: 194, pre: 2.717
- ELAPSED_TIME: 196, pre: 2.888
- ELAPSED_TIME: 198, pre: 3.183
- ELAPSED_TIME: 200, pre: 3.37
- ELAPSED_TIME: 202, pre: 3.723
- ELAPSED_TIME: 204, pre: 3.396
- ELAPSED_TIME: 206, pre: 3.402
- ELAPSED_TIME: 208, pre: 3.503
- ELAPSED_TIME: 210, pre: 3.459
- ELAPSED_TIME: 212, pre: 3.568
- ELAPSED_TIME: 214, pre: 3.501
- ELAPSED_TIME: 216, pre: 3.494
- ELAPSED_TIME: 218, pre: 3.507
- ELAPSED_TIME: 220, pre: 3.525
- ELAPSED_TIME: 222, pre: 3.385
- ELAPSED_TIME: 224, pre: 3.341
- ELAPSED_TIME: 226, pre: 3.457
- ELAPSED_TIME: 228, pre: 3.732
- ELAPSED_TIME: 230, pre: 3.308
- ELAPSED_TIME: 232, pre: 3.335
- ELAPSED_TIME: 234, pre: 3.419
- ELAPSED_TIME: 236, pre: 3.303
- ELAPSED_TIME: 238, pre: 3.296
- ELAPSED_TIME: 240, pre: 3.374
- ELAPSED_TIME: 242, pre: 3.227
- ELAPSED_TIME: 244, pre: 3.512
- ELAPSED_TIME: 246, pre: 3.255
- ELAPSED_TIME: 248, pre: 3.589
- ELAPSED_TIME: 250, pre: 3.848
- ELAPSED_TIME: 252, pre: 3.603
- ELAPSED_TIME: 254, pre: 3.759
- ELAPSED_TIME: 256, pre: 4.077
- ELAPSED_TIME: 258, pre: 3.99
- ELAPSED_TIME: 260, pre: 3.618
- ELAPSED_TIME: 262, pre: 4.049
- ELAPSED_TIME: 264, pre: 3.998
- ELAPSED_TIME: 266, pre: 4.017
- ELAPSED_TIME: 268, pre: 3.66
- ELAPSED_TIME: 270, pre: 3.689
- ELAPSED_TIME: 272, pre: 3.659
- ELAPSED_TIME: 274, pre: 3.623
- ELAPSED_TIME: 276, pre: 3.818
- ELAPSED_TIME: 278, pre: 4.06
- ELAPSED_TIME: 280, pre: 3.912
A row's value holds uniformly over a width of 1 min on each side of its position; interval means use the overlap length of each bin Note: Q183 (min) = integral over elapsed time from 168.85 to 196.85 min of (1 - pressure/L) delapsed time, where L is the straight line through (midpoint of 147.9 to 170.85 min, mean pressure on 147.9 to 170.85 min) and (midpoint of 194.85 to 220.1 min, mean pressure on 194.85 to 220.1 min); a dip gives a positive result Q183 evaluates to 5.04 min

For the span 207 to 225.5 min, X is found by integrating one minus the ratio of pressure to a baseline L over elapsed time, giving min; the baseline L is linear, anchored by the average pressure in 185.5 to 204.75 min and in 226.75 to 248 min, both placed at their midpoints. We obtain -2.1 min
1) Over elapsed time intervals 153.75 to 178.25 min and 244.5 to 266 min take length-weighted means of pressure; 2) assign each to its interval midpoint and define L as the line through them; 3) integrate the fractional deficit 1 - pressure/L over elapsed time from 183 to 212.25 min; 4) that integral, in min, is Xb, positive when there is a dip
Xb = 6.3 min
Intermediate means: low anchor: 3.81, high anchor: 3.78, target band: 2.99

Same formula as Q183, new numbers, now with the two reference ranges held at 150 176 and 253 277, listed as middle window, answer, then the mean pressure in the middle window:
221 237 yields 1.7 min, 3.41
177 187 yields 2.8 min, 2.74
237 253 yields 1.5 min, 3.46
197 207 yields 1.0 min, 3.41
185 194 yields 3.4 min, 2.36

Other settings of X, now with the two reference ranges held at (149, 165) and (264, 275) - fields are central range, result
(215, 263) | 2.62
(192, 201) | 1.82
